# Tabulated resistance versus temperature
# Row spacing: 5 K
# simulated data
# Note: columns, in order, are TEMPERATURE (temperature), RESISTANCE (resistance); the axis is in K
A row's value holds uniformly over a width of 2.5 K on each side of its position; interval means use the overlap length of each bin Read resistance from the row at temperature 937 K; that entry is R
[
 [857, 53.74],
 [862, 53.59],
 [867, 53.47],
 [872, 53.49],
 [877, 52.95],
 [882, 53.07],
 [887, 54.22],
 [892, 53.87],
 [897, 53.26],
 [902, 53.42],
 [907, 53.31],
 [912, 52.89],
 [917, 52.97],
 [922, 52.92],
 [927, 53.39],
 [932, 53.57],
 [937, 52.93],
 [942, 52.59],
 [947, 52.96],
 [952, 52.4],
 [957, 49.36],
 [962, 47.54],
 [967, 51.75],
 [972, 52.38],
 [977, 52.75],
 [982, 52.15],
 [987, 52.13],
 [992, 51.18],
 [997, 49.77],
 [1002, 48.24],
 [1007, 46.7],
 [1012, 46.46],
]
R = 52.93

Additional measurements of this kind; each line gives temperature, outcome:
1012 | 46.46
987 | 52.13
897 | 53.26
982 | 52.15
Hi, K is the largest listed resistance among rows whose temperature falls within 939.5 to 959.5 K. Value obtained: 52.96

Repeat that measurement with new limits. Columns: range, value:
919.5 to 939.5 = 53.57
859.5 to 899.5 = 54.22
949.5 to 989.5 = 52.75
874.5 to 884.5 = 53.07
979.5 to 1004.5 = 52.15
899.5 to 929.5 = 53.42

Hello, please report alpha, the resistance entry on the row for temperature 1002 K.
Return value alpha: 48.24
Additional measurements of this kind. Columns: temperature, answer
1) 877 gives 52.95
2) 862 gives 53.59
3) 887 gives 54.22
